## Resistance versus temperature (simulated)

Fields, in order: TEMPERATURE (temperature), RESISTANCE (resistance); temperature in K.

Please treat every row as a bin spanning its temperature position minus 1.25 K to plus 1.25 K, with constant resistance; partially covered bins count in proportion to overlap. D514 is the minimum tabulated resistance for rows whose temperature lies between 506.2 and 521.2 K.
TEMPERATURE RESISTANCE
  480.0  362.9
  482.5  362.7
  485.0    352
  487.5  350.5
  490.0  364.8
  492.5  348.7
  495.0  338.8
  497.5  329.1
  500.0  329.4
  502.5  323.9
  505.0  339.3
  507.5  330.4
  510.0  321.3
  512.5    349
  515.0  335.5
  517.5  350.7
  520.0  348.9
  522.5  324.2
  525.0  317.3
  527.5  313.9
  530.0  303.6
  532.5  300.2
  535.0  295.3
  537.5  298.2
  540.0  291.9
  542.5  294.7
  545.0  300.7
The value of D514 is 321.3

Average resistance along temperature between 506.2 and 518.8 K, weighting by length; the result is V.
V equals 337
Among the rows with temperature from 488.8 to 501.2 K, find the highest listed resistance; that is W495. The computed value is 364.8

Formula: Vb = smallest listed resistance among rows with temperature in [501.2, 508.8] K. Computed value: 323.9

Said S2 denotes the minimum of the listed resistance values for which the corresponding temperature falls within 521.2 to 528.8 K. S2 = 313.9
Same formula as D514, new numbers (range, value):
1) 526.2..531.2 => 303.6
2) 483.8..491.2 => 350.5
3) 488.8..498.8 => 329.1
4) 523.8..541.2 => 291.9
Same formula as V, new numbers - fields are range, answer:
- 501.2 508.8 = 331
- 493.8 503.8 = 330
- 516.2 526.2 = 335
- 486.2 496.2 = 351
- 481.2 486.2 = 357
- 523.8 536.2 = 306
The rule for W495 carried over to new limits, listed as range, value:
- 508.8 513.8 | 349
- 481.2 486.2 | 362.7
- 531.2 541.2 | 300.2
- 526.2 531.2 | 313.9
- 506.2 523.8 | 350.7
